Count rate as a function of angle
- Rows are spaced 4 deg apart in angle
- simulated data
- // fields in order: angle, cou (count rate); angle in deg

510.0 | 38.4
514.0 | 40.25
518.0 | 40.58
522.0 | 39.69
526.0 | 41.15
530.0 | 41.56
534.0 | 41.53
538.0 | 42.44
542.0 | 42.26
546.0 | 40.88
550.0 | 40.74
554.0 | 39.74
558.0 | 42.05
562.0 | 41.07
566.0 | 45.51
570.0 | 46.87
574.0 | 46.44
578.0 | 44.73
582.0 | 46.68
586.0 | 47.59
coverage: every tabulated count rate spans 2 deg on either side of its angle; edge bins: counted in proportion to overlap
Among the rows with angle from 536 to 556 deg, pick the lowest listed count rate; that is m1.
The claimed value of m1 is 39.74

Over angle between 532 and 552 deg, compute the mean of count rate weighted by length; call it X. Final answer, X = 41.6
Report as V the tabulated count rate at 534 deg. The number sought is 41.53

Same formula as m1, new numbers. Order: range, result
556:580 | 41.07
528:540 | 41.53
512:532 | 39.69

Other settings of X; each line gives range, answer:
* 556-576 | 44.4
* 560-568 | 43.3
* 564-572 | 46.2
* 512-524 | 40.2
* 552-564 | 41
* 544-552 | 40.8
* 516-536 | 40.9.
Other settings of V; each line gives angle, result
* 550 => 40.74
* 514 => 40.25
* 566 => 45.51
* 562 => 41.07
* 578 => 44.73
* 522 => 39.69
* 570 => 46.87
